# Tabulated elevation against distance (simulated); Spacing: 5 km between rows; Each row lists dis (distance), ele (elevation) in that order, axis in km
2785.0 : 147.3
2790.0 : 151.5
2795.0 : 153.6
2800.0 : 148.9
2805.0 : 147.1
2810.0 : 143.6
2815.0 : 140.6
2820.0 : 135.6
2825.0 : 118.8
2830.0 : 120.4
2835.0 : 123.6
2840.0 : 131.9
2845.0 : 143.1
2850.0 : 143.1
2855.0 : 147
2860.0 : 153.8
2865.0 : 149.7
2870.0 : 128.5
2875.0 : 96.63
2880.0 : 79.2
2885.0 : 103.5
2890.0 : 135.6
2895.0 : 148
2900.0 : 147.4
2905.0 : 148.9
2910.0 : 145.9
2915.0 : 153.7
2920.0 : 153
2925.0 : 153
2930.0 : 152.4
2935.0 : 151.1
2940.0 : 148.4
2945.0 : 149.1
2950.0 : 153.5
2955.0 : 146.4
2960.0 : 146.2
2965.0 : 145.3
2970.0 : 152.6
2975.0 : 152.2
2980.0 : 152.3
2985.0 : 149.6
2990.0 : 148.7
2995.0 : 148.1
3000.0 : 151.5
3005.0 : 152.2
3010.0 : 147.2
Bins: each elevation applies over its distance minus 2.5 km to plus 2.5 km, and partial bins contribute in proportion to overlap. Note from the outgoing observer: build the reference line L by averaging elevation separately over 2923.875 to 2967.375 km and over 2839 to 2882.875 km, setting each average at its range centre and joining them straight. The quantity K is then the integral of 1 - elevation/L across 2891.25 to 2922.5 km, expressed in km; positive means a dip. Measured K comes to -1.87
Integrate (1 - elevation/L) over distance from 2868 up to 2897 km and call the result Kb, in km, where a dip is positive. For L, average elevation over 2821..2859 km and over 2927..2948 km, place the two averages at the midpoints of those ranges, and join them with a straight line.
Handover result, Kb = 5.5 km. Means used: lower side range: 134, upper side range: 150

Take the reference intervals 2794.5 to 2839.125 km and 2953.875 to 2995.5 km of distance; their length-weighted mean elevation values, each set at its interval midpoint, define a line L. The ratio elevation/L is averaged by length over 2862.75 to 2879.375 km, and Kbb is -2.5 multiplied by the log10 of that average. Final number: 0.18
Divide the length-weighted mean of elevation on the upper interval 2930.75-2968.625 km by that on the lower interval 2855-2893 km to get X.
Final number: 1.21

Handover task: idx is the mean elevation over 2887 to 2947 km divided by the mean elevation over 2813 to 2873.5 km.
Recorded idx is 1.09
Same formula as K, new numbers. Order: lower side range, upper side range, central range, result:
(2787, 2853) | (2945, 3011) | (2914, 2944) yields -1.11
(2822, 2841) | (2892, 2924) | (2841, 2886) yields 1.80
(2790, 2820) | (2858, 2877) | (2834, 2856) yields -0.11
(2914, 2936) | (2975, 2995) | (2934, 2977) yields 0.59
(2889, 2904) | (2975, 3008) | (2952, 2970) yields 0.20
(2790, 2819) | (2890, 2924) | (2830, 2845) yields 1.85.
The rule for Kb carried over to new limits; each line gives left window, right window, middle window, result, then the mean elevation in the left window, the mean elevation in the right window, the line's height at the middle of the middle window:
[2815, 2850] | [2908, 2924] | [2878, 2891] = 3.6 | 131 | 151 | 143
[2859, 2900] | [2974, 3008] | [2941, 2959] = -1.1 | 125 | 151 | 141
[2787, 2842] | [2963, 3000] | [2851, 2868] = -0.9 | 138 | 150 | 141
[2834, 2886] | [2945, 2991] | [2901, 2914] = -1.0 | 128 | 150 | 138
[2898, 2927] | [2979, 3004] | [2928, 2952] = -0.1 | 150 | 150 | 150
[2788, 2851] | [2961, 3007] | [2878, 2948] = 1.9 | 138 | 150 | 145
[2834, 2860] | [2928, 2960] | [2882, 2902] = 1.8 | 140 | 150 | 145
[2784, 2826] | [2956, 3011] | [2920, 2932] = -0.4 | 144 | 150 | 148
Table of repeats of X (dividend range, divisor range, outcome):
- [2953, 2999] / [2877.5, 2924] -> 1.10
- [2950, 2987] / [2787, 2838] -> 1.08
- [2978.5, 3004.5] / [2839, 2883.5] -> 1.16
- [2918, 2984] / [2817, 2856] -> 1.14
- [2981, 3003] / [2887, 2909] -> 1.04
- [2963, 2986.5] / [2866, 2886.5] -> 1.43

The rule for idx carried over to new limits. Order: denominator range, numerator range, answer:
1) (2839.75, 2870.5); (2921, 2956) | 1.05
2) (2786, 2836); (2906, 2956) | 1.08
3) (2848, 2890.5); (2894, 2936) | 1.20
